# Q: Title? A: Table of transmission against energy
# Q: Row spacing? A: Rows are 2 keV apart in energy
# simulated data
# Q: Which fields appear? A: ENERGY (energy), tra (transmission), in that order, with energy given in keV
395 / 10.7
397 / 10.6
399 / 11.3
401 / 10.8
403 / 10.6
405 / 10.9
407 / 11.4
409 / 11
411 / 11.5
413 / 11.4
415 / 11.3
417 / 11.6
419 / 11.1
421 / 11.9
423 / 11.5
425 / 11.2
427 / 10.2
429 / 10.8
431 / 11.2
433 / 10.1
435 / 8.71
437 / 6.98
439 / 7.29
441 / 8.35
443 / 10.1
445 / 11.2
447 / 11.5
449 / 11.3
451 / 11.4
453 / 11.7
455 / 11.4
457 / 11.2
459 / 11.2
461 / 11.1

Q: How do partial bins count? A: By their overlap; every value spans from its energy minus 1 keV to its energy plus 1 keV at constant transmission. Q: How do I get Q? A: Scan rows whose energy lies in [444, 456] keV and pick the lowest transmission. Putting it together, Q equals 11.2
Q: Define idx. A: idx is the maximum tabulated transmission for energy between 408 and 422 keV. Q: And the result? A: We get 11.9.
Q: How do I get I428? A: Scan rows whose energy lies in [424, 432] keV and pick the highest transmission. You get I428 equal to 11.2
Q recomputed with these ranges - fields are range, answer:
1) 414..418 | 11.3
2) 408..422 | 11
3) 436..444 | 6.98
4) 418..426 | 11.1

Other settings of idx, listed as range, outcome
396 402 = 11.3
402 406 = 10.9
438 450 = 11.5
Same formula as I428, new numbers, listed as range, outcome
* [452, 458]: 11.7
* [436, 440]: 7.29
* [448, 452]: 11.4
